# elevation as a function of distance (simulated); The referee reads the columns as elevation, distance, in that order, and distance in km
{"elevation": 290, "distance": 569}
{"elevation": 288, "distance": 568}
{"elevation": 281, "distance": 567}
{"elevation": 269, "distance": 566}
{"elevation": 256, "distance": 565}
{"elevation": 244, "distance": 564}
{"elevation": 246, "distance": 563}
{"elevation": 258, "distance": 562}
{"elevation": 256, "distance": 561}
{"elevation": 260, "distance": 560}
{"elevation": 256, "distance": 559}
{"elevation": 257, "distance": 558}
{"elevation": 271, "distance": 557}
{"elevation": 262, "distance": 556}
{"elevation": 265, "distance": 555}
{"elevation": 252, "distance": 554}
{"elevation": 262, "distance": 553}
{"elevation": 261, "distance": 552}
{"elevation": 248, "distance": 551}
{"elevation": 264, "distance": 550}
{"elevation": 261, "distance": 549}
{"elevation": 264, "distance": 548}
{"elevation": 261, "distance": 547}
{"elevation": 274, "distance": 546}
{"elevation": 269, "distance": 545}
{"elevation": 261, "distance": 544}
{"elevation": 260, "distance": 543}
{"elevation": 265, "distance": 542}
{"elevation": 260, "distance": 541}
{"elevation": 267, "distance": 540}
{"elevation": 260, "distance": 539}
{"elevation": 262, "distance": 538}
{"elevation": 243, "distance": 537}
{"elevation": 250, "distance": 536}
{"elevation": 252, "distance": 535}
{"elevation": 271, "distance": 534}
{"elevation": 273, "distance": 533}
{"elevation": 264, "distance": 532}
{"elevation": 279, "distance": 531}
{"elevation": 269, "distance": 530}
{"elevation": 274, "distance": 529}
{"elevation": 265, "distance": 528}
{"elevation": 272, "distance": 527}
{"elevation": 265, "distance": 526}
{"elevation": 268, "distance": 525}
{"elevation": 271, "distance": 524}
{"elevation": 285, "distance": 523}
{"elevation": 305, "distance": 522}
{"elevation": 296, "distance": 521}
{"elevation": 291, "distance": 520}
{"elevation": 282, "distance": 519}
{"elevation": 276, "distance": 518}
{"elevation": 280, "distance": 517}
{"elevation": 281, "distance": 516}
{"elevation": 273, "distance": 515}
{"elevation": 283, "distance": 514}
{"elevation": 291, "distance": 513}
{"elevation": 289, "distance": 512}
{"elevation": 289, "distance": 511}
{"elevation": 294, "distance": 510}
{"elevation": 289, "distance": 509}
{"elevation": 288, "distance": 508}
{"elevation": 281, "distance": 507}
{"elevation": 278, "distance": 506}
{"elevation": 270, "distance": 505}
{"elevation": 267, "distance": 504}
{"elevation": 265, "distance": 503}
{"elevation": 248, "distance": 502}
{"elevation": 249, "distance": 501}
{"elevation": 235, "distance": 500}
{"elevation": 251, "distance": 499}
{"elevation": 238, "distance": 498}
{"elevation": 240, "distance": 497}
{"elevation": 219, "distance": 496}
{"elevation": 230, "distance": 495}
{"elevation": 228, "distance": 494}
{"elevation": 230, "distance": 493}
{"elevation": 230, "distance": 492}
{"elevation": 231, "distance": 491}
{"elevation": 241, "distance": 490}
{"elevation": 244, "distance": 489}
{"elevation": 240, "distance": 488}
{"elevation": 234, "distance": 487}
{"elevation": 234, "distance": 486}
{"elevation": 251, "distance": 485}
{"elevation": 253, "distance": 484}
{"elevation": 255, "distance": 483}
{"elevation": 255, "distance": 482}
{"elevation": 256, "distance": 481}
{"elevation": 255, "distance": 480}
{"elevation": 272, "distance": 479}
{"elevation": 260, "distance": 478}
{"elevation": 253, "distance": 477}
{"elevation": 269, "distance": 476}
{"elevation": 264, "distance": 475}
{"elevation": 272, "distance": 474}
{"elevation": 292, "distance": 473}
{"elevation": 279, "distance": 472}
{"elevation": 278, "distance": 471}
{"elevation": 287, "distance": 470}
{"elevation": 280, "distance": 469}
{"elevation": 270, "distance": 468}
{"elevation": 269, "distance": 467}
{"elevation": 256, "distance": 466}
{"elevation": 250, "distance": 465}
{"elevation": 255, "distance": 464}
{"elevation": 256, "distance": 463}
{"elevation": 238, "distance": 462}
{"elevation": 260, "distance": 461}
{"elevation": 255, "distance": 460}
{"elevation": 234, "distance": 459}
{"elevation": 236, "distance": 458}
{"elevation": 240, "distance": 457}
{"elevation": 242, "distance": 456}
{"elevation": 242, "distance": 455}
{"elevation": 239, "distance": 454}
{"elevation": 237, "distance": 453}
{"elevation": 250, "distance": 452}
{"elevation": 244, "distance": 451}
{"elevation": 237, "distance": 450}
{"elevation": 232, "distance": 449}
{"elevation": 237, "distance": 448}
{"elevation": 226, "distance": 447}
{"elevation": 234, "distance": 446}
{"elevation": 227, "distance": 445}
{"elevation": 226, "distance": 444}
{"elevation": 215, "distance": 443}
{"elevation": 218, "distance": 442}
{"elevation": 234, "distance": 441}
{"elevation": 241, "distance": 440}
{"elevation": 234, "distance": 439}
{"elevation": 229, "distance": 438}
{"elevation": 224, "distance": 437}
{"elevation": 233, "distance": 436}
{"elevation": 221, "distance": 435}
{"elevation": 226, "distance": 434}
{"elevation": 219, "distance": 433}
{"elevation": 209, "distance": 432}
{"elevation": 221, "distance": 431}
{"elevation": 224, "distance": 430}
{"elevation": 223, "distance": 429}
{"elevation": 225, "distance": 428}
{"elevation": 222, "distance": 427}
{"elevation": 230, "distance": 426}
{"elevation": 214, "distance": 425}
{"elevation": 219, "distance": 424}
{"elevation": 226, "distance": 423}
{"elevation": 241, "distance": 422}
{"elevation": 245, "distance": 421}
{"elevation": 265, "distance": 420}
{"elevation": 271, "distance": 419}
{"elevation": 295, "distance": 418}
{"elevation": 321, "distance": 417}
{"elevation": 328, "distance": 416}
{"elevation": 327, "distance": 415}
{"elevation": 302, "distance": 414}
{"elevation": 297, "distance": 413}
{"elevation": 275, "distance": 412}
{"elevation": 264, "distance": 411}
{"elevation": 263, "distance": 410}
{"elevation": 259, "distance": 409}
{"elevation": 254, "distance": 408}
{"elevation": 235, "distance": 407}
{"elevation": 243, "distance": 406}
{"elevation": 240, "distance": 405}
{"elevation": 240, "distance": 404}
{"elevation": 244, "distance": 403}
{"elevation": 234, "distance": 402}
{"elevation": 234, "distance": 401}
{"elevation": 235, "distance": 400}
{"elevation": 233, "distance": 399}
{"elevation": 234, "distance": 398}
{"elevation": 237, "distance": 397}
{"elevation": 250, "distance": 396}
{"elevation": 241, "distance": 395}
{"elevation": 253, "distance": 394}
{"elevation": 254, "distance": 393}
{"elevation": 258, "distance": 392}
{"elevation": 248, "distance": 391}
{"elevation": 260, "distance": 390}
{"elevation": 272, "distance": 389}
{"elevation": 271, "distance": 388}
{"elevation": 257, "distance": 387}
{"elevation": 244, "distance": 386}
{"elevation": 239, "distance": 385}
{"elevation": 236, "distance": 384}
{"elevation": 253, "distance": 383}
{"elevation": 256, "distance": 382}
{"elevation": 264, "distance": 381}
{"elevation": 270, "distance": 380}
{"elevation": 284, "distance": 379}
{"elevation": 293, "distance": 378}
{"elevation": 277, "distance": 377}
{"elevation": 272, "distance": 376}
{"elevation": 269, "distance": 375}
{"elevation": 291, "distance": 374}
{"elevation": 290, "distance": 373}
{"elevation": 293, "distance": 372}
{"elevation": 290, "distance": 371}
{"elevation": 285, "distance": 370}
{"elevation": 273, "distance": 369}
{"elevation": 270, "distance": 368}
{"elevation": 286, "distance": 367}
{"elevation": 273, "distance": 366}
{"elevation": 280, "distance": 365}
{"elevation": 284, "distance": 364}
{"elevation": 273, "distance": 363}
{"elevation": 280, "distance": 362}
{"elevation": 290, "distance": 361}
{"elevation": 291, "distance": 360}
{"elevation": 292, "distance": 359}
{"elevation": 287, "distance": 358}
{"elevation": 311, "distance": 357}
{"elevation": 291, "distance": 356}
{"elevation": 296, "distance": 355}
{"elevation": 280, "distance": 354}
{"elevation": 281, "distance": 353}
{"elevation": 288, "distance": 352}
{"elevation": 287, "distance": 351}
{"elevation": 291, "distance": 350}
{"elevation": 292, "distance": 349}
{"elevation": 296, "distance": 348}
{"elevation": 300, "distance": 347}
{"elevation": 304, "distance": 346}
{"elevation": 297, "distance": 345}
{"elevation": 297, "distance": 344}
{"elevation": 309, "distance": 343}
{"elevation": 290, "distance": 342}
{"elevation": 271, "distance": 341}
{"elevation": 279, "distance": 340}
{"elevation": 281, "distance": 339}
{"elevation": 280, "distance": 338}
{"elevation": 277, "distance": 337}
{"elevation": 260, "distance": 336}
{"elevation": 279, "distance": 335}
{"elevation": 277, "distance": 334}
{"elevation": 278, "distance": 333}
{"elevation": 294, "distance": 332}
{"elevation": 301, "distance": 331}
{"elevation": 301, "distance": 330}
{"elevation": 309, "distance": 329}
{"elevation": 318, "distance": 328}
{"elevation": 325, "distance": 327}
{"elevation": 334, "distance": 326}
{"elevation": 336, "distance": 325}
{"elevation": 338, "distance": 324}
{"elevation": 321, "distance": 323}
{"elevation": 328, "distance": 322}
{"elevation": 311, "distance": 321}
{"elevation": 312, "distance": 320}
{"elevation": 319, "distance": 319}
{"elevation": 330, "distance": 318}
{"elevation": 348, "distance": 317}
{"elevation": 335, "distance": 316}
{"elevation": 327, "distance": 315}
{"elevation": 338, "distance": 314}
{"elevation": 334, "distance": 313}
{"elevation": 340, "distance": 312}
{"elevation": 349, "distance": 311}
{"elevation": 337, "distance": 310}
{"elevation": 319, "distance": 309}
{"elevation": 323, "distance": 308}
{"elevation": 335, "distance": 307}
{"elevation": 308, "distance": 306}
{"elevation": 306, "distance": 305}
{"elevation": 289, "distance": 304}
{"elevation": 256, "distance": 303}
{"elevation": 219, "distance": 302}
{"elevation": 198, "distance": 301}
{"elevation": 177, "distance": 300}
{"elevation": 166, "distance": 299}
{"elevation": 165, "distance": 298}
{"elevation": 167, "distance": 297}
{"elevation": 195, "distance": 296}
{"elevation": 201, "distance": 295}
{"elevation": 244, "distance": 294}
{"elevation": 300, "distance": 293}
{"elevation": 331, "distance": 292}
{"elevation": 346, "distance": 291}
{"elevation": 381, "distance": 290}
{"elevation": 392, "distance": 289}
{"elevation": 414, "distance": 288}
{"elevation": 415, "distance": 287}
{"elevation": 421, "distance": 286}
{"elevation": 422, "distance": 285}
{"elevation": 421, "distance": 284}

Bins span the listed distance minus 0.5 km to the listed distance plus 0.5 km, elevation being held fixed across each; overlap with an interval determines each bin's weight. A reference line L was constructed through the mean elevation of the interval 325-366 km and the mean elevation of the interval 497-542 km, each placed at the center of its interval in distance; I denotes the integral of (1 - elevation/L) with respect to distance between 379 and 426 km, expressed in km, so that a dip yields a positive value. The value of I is 4.66 km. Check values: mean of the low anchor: 292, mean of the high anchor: 271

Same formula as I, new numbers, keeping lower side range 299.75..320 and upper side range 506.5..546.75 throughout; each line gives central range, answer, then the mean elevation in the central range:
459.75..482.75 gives 1.5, 264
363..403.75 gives 4.6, 262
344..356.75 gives 0.3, 292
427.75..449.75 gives 4.6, 226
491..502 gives 1.7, 235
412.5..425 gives 0.6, 276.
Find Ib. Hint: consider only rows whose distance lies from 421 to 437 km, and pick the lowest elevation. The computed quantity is 209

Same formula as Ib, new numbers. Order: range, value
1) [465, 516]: 219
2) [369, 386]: 236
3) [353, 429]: 214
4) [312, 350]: 260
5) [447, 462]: 226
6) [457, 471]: 234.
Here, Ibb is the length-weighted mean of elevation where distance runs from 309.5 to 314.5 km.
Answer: 340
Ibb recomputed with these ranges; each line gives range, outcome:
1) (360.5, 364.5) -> 282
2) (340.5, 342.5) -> 280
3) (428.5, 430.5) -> 224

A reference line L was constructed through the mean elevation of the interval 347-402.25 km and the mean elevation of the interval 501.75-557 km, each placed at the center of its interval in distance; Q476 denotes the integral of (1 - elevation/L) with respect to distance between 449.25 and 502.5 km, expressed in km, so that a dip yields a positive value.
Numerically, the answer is 4.1 km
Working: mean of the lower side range 271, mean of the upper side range 271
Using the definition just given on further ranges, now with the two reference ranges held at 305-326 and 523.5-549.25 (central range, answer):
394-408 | 3.0 km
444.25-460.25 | 2.8 km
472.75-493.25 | 2.1 km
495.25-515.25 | 0.5 km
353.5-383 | 3.0 km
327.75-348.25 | 2.1 km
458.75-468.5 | 1.1 km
